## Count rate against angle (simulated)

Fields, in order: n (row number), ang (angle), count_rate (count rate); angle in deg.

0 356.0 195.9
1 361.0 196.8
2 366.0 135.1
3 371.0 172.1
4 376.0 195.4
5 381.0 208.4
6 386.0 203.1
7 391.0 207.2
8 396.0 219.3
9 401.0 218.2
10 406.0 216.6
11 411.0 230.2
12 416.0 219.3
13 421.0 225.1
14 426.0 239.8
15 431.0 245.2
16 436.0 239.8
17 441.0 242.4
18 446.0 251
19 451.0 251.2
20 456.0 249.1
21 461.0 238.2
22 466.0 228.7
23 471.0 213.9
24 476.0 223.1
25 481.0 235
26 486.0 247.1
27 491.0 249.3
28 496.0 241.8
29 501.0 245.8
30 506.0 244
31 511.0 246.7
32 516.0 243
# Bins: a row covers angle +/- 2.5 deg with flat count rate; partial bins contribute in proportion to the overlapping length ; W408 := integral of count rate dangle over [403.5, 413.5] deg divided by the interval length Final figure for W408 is 223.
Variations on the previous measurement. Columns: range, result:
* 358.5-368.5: 166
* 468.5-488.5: 230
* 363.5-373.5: 154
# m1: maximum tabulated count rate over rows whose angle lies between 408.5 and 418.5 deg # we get 230.2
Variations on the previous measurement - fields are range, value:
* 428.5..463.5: 251.2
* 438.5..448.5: 251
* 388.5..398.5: 219.3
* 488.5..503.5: 249.3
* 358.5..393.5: 208.4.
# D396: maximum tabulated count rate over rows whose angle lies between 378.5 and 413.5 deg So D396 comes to 230.2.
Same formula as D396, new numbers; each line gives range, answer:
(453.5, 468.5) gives 249.1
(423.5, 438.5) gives 245.2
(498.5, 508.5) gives 245.8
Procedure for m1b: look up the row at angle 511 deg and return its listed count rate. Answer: 246.7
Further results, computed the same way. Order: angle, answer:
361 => 196.8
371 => 172.1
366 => 135.1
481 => 235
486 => 247.1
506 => 244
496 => 241.8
